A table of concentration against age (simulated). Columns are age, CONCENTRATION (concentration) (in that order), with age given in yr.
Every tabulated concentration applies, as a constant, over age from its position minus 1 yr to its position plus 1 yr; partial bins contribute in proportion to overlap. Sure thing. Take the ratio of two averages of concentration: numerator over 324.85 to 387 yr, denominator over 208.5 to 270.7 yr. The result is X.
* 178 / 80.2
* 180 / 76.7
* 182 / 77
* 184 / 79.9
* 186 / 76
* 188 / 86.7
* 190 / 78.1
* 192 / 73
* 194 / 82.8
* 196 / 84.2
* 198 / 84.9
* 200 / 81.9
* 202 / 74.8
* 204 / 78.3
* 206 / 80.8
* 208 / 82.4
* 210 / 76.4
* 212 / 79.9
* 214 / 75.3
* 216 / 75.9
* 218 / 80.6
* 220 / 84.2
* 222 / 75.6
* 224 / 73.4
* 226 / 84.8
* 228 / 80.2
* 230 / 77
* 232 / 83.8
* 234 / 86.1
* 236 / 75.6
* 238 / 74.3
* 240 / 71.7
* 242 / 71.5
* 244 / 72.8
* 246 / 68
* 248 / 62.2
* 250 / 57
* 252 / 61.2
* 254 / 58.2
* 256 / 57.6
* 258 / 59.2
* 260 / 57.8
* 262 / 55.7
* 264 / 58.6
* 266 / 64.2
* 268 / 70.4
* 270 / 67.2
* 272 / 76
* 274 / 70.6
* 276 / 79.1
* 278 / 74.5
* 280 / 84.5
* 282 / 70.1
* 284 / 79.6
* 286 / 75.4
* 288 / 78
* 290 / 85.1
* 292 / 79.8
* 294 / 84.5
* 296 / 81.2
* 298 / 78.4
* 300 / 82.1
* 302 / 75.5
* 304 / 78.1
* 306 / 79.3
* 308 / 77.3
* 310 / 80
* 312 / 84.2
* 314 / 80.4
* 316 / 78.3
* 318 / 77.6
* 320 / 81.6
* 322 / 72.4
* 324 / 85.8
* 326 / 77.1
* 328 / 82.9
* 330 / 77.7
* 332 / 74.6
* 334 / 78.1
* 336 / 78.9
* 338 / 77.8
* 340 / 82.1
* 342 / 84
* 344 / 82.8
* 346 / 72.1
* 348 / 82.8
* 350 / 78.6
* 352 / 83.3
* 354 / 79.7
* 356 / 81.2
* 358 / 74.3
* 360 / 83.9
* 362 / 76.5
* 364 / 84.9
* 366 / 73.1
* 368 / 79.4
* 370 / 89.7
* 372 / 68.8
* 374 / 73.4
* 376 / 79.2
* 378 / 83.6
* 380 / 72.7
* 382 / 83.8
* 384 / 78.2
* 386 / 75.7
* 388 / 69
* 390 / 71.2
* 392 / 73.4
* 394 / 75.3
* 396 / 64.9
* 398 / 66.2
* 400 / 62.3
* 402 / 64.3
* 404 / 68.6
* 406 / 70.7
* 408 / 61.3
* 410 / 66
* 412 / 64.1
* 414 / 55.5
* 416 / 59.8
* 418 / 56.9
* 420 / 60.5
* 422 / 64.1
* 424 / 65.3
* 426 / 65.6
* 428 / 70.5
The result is 1.1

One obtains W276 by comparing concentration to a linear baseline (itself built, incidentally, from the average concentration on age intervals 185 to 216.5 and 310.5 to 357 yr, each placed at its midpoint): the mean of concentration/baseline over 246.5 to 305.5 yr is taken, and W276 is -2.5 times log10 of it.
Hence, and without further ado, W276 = 0.12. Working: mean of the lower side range 79.5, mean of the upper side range 79.7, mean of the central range 71.1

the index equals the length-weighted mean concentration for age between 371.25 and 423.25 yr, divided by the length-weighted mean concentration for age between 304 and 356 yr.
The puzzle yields 0.86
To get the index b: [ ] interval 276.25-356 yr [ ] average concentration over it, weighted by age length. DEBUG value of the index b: 79.4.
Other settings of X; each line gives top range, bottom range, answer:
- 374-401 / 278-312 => 0.93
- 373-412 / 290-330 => 0.89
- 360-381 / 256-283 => 1.15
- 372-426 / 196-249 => 0.89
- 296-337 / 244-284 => 1.19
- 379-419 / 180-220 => 0.86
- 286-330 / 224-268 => 1.16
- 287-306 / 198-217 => 1.02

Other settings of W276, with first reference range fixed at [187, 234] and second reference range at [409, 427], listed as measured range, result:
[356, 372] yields -0.19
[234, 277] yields 0.14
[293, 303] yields -0.11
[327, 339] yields -0.13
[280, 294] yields -0.08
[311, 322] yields -0.13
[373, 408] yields -0.12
